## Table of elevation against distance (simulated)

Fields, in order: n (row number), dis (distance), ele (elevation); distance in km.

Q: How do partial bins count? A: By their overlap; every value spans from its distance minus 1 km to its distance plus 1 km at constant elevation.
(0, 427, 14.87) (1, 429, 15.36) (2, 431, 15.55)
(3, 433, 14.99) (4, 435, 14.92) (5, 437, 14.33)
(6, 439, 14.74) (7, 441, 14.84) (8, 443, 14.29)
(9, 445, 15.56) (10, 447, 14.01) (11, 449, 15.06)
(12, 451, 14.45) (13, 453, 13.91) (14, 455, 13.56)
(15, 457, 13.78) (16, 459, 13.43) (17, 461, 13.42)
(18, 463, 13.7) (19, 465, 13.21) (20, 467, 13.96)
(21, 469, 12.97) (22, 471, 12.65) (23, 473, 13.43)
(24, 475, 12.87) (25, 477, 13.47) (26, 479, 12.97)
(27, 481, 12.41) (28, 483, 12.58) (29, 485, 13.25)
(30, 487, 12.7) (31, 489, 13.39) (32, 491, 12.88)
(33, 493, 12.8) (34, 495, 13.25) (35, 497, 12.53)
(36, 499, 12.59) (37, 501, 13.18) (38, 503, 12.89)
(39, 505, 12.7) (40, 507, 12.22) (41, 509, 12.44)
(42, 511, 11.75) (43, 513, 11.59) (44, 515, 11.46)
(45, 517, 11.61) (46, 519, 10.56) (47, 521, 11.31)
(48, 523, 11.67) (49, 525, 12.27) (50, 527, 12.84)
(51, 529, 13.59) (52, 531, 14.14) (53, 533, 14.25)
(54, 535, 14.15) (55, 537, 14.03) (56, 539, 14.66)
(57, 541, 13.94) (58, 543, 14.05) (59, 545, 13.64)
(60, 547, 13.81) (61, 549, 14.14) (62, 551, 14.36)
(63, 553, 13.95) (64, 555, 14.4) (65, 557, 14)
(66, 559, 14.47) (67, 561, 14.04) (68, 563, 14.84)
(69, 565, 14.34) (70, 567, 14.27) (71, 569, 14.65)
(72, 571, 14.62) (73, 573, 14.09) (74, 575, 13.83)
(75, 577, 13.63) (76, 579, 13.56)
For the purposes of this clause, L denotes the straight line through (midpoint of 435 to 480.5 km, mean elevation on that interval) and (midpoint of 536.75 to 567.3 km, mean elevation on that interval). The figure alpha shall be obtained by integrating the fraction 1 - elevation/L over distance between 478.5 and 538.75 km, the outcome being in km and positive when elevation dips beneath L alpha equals 5.8 km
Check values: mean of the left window 13.9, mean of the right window 14.2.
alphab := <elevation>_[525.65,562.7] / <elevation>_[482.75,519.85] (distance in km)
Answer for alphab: 1.13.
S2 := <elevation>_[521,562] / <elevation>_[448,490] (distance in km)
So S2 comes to 1.03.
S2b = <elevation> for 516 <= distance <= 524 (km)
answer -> 11.3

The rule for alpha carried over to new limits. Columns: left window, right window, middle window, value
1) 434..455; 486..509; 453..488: 1.24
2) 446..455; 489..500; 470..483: 0.48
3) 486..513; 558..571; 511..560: 1.51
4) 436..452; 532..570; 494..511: 2.06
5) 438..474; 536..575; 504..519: 2.36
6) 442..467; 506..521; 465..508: -0.76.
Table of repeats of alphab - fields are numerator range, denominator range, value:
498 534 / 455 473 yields 0.92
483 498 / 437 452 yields 0.88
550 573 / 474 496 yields 1.11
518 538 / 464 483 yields 0.99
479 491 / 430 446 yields 0.86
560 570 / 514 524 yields 1.27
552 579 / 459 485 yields 1.08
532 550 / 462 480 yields 1.06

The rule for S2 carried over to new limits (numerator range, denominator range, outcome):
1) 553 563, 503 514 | 1.17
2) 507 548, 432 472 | 0.91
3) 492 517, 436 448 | 0.85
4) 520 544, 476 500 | 1.04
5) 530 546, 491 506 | 1.10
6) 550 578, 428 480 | 1.01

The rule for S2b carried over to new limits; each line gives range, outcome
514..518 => 11.5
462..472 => 13.3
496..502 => 12.8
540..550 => 13.9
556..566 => 14.3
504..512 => 12.3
